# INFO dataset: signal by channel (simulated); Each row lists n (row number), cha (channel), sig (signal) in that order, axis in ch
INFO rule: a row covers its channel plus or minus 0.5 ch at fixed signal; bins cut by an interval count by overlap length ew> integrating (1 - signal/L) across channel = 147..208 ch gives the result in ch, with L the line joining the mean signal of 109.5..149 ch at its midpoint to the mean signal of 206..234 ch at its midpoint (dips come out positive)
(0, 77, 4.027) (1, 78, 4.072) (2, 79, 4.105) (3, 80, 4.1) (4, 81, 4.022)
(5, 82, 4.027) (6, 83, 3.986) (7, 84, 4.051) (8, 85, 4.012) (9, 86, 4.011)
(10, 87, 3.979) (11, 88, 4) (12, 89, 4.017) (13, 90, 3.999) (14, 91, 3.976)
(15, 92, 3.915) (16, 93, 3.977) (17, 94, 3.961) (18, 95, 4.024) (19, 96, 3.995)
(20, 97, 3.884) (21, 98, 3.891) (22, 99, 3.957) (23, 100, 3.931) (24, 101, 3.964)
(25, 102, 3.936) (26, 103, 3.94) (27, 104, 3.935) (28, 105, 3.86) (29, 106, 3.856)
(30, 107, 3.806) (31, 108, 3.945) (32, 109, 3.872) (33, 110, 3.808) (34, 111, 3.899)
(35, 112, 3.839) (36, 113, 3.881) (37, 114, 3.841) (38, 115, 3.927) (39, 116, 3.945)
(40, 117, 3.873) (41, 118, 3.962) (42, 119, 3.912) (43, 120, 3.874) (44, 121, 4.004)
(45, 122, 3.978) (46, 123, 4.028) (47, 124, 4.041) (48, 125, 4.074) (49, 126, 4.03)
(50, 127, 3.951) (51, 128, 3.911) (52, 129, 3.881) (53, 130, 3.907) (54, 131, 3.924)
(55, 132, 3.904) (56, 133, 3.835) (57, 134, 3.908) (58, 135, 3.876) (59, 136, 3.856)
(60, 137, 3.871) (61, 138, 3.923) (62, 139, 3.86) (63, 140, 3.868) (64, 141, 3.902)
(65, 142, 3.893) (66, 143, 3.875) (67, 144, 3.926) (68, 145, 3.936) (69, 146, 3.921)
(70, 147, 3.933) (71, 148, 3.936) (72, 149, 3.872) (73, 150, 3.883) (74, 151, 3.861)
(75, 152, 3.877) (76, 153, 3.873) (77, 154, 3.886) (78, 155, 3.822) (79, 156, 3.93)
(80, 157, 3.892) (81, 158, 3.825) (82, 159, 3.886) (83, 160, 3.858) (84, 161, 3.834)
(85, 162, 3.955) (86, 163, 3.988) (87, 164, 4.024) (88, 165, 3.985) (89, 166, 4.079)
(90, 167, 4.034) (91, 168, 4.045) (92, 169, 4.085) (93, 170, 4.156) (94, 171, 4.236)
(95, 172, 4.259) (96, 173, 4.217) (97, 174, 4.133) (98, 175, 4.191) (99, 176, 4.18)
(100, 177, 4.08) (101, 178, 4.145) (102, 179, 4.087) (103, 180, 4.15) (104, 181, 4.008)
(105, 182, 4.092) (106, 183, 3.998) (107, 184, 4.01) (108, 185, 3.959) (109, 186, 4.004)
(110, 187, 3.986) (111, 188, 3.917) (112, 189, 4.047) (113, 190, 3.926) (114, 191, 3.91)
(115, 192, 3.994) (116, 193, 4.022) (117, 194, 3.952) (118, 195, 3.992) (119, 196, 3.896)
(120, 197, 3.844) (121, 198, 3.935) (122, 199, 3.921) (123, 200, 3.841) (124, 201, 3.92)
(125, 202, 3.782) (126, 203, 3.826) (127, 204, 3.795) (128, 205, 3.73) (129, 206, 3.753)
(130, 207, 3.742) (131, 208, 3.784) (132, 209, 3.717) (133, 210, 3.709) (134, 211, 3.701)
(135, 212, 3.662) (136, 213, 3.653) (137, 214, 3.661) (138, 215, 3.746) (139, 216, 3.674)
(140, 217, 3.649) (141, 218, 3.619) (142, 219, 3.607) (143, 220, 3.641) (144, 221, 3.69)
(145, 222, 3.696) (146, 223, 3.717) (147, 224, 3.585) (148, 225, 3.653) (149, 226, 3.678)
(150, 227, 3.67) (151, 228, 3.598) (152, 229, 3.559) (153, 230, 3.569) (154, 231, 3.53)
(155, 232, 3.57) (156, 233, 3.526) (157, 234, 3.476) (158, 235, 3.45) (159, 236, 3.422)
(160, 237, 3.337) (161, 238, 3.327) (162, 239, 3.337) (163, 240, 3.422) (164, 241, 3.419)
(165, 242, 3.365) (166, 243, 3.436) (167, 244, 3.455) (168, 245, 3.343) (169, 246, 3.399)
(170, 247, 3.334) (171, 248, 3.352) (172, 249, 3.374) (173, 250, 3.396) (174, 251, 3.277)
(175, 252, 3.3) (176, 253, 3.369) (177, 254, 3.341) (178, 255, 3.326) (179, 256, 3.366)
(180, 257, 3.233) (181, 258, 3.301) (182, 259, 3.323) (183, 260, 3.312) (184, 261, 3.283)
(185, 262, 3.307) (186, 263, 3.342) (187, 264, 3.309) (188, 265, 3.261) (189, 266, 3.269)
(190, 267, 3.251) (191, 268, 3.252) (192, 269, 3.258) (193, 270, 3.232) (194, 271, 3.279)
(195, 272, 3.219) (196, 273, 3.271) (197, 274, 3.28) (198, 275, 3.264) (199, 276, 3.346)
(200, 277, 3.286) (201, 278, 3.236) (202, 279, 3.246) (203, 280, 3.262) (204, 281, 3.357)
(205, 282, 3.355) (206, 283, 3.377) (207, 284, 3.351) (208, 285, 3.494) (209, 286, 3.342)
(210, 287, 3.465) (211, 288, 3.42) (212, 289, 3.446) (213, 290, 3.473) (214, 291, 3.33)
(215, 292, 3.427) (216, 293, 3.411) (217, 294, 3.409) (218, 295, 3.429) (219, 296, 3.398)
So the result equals -3.1 ch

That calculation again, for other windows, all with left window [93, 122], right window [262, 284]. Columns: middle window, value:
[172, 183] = -1.45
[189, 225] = -2.49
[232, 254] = 0.06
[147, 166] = -0.90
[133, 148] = -0.42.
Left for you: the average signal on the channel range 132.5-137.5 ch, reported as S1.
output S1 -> 3.87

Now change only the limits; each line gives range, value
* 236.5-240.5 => 3.36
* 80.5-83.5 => 4.01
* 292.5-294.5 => 3.41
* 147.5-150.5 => 3.9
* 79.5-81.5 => 4.06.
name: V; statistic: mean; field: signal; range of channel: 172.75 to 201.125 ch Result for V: 4.01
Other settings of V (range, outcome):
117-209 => 3.95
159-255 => 3.76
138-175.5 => 3.97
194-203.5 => 3.89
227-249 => 3.44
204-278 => 3.46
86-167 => 3.92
